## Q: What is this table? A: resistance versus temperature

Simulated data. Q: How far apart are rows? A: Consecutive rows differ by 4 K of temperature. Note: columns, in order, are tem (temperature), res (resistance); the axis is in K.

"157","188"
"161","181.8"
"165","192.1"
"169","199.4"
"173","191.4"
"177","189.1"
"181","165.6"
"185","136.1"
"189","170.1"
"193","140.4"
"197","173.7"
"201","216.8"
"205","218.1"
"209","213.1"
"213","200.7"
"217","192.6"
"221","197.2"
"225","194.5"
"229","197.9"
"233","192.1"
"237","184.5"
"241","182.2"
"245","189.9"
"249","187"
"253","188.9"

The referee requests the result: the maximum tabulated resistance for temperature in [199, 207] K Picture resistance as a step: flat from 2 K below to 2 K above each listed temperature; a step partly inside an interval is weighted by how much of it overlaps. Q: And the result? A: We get 218.1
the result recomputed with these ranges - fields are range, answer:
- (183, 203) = 216.8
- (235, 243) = 184.5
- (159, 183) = 199.4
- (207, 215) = 213.1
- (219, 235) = 197.9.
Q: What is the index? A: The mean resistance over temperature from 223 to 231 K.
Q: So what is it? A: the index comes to 196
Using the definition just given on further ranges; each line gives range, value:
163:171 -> 196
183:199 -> 155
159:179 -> 191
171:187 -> 171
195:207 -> 203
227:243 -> 189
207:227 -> 200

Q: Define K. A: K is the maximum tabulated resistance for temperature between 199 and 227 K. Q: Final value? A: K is 218.1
